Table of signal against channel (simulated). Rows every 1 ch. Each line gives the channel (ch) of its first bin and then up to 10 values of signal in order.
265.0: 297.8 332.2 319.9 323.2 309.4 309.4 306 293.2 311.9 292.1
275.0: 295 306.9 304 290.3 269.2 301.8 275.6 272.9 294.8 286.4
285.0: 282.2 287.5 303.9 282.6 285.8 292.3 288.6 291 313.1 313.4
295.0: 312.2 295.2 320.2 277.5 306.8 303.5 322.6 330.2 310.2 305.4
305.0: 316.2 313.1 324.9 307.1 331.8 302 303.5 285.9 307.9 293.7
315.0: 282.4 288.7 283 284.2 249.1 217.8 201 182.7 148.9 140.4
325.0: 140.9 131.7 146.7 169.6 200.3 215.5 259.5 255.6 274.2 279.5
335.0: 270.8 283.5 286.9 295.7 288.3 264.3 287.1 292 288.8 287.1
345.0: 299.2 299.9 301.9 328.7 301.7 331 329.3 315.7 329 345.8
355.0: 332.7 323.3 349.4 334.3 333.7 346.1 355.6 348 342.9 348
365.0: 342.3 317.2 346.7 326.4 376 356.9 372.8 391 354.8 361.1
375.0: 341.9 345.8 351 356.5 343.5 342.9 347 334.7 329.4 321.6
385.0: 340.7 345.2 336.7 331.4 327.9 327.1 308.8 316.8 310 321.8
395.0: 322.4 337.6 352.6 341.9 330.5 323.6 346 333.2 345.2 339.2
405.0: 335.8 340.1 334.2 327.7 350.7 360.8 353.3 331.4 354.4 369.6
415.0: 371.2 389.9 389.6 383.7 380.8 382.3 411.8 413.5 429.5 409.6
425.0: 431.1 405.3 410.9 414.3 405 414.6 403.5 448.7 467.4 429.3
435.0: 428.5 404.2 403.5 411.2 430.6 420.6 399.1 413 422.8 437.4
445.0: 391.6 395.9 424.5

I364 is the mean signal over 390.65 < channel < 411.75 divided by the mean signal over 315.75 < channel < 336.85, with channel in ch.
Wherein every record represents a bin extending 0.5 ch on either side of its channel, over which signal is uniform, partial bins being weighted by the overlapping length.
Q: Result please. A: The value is 1.5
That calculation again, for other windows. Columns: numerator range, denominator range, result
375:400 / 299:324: 1.19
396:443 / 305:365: 1.36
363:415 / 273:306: 1.15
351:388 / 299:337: 1.32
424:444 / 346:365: 1.26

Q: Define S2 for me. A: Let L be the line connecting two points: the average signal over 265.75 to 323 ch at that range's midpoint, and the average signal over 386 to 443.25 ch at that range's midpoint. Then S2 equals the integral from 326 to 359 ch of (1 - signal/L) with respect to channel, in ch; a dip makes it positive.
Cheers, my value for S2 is 4.2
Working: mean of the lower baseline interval 293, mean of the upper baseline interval 374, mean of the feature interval 285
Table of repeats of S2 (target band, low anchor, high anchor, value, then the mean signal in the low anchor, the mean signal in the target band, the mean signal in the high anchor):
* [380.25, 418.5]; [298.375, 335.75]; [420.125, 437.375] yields 3.6 ch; 259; 341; 419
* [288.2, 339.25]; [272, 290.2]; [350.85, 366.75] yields 6.6 ch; 291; 269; 337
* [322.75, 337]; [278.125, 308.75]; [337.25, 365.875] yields 4.6 ch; 300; 212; 319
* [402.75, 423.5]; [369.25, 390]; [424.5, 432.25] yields 1.5 ch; 347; 367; 416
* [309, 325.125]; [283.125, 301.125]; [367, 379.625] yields 3.3 ch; 297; 250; 356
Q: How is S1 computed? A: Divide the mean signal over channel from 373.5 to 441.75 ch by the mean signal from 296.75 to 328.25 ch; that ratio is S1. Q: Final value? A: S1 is 1.39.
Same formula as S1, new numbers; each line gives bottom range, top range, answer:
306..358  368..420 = 1.27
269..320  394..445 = 1.29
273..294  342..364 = 1.11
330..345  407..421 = 1.31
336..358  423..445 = 1.36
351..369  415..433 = 1.21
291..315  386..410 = 1.08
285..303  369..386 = 1.16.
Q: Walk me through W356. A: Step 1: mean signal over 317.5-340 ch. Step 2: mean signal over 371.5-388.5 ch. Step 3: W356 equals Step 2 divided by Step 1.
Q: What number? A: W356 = 1.54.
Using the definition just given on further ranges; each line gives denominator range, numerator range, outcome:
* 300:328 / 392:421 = 1.34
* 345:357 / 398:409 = 1.05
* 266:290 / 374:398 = 1.13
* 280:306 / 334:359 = 1.03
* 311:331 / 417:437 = 1.86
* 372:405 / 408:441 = 1.18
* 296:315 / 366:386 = 1.13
